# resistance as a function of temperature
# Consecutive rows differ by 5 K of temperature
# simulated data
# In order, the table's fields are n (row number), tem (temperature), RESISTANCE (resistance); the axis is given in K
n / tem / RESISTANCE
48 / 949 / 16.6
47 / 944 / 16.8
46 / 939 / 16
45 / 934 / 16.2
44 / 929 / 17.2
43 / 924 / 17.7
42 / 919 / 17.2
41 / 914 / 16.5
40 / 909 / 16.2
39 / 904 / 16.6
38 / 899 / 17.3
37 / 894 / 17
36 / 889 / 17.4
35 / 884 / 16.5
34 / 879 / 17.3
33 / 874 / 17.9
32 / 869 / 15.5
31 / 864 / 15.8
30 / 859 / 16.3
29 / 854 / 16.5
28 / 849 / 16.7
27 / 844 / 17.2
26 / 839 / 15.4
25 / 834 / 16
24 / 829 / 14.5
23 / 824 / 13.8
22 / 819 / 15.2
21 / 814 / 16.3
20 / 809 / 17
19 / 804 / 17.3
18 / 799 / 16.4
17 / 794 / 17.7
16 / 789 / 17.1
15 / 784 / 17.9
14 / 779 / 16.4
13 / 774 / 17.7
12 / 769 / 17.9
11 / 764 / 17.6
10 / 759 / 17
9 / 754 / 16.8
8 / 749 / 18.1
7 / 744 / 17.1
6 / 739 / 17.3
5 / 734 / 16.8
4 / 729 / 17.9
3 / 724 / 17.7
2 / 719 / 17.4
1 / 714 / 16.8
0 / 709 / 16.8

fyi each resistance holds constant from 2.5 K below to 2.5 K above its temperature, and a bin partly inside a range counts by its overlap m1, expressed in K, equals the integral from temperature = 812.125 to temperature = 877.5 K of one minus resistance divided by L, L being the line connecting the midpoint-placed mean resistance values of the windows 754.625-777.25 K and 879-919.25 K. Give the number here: 4.4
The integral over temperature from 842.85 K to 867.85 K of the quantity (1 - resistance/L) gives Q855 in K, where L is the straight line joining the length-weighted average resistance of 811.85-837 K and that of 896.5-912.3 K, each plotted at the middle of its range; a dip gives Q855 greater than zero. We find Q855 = -1.06 K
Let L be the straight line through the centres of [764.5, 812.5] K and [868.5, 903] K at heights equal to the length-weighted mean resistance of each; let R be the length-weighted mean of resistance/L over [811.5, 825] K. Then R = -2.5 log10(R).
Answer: 0.13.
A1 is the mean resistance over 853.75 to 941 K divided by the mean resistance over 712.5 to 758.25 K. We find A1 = 0.97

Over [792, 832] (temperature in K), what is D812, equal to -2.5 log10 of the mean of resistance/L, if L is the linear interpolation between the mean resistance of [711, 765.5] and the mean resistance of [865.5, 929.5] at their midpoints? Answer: 0.074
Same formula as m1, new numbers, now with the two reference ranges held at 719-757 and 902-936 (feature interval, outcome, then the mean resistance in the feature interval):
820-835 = 2.12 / 14.7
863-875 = 0.48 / 16.3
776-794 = 0.01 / 17.2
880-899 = -0.15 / 17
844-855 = 0.18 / 16.8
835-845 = 0.55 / 16.1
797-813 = 0.29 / 16.9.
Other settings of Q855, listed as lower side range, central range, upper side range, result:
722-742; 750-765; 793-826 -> -0.1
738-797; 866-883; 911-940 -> 0.2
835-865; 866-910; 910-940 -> -0.8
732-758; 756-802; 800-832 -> -2.2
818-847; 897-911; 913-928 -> 0.1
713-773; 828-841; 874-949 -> 1.3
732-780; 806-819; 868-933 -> 0.6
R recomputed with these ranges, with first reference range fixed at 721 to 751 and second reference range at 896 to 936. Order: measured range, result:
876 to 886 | 0.00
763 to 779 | -0.01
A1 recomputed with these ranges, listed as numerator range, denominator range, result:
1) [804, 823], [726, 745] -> 0.93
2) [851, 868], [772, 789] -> 0.93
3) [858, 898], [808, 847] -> 1.07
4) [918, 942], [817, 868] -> 1.07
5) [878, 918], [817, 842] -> 1.12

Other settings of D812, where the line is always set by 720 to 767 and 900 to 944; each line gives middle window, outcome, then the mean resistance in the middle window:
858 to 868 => 0.07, 15.9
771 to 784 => 0.00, 17.2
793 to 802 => 0.01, 17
